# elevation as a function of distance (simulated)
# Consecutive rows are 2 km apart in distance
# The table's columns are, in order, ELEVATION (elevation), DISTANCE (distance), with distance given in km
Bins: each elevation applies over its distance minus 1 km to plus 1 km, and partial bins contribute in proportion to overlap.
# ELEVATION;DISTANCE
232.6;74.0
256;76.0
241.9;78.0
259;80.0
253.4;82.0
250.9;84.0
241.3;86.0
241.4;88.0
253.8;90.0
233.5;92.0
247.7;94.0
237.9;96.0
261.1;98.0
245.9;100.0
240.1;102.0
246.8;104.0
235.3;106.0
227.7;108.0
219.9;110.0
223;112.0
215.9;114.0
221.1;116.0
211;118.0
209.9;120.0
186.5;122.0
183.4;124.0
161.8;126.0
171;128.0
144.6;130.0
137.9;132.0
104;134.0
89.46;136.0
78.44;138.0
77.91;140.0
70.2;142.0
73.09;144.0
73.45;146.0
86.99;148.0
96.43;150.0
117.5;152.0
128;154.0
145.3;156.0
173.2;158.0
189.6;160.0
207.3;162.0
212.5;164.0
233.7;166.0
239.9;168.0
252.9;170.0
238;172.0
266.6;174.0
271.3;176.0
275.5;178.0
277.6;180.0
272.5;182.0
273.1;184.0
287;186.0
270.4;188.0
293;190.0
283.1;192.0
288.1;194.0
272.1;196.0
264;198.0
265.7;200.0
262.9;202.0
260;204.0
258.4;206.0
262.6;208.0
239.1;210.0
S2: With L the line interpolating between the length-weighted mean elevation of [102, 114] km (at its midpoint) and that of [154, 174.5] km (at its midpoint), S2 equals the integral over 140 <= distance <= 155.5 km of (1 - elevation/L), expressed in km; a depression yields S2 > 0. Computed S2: 8.8 km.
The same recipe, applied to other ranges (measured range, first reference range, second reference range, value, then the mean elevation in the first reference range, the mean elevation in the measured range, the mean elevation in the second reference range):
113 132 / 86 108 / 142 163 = 0.4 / 243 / 187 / 126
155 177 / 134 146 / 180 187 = -2.5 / 79.6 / 221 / 278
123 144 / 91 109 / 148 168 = 8.5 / 242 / 120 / 167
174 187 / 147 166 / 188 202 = -2.6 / 155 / 275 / 276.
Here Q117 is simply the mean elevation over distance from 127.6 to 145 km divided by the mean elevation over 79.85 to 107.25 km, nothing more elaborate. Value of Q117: 0.42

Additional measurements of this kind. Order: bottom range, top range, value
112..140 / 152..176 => 1.28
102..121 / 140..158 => 0.45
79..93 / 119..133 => 0.69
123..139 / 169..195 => 2.04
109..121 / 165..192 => 1.23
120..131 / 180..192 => 1.61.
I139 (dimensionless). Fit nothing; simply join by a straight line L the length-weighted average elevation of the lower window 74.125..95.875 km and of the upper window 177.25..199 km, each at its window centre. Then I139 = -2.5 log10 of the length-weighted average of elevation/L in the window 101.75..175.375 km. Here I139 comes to 0.46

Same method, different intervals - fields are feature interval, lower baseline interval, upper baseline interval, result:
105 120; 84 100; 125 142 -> -0.213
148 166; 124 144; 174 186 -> 0.244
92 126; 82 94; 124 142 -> -0.202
